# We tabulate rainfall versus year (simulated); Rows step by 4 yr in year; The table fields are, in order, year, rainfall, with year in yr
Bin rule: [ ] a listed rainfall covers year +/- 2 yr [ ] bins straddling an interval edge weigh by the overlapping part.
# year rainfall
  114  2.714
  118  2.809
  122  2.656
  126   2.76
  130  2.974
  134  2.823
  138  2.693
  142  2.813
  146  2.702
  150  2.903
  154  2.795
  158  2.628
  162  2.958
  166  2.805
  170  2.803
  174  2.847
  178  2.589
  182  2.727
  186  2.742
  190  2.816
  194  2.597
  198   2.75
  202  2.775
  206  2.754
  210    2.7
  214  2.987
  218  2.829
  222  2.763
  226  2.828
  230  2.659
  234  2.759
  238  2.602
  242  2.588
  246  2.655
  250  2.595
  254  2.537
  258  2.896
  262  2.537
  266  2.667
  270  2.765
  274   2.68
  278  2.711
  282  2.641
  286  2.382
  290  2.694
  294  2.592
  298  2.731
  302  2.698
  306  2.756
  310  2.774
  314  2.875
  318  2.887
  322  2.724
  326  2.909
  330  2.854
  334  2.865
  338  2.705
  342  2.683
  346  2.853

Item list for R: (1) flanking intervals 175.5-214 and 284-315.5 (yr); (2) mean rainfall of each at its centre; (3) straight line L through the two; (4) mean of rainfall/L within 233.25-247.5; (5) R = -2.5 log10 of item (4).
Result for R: 0.03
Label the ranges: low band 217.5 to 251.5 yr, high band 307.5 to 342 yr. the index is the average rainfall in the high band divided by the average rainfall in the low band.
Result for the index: 1.05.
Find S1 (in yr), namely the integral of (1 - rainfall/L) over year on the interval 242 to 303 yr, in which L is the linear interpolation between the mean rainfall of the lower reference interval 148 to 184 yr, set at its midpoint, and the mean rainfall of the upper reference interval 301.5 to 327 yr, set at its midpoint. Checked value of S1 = 3.3 yr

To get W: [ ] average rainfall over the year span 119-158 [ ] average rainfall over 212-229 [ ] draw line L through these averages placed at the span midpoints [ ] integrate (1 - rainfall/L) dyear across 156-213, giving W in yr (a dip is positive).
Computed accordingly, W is 1.25 yr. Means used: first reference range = 2.78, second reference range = 2.84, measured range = 2.75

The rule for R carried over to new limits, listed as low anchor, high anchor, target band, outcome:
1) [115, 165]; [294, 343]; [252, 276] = 0.04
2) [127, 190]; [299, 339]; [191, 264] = 0.03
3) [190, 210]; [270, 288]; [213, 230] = -0.05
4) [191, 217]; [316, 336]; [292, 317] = 0.03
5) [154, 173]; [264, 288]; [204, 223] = -0.03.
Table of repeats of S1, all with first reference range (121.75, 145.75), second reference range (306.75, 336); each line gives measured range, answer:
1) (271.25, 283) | 0.6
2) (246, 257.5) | 0.8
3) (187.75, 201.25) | 0.4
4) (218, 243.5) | 0.9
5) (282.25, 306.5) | 1.7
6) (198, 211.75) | 0.3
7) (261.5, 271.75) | 0.6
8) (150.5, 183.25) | 0.3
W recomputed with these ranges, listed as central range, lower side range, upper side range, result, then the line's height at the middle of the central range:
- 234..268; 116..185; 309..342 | 1.94 yr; 2.8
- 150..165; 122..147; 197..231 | -0.12 yr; 2.79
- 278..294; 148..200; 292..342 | 1.05 yr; 2.77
